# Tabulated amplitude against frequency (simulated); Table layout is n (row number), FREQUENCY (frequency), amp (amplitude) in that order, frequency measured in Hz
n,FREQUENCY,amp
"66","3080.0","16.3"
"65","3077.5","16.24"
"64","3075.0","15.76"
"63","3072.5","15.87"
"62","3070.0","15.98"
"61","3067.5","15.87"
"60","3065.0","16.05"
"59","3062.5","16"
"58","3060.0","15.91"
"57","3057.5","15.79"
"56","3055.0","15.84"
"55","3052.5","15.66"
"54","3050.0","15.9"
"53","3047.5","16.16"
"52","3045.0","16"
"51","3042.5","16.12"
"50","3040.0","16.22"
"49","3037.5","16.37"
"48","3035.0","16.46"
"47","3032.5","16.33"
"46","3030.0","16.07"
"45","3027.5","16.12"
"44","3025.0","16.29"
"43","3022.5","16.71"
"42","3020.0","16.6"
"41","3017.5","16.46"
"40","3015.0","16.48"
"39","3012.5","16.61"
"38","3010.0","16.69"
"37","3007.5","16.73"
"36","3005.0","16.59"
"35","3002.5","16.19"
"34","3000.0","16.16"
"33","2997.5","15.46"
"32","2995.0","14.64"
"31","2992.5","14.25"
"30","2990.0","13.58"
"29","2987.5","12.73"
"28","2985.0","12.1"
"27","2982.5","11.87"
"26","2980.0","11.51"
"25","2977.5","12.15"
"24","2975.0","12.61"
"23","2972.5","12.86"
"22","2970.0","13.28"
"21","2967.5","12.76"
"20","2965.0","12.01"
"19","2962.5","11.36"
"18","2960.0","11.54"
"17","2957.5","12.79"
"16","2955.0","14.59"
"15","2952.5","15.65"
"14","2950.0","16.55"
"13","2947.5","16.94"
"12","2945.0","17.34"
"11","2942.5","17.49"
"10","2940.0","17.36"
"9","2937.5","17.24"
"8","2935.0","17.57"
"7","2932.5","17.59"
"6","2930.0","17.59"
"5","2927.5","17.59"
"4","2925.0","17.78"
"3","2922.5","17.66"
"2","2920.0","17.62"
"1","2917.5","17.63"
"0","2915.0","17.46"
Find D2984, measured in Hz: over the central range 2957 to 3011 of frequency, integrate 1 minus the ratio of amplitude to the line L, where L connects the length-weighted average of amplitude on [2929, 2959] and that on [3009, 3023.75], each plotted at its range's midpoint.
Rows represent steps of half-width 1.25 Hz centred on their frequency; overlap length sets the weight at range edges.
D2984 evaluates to 9.5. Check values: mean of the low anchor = 16.5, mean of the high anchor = 16.6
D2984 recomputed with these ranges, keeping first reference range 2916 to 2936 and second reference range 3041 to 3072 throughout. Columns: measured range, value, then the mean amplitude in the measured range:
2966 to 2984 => 4.8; 12.4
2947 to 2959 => 1.5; 15.1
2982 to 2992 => 2.4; 12.7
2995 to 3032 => 0.4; 16.3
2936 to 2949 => 0.1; 17.3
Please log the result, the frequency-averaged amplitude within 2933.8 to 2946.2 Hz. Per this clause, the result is 17.4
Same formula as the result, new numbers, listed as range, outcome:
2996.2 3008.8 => 16.2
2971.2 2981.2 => 12.3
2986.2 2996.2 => 13.8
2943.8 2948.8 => 17.1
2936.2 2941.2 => 17.3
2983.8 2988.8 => 12.4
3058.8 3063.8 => 16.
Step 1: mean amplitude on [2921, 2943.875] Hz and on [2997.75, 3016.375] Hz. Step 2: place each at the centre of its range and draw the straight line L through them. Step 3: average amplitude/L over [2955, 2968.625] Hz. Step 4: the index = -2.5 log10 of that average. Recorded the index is 0.36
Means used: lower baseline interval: 17.5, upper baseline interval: 16.4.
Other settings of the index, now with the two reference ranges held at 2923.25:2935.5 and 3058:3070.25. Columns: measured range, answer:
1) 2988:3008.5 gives 0.10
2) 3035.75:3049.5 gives 0.00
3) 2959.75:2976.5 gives 0.35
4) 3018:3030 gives 0.00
